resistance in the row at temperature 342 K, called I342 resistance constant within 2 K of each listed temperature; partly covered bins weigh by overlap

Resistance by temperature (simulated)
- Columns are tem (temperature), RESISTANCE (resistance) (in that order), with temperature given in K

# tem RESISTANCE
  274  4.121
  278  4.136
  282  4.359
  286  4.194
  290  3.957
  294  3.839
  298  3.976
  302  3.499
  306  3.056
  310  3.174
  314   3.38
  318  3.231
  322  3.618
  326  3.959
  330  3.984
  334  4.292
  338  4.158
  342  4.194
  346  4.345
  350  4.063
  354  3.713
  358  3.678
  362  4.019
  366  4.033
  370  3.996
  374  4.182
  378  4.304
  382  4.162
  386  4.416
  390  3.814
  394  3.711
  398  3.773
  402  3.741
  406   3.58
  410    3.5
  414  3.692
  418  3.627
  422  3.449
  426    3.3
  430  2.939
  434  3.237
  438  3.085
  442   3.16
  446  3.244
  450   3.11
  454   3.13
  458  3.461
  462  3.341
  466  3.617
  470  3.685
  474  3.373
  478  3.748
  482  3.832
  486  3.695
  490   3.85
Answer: 4.194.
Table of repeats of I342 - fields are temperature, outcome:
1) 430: 2.939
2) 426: 3.3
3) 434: 3.237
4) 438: 3.085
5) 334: 4.292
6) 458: 3.461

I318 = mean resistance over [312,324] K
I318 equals 3.41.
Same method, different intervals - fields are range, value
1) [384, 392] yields 4.12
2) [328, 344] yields 4.16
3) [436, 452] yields 3.15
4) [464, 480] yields 3.61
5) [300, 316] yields 3.28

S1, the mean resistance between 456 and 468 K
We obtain 3.47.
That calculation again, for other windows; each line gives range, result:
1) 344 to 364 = 3.96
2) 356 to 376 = 3.98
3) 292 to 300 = 3.91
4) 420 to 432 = 3.23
